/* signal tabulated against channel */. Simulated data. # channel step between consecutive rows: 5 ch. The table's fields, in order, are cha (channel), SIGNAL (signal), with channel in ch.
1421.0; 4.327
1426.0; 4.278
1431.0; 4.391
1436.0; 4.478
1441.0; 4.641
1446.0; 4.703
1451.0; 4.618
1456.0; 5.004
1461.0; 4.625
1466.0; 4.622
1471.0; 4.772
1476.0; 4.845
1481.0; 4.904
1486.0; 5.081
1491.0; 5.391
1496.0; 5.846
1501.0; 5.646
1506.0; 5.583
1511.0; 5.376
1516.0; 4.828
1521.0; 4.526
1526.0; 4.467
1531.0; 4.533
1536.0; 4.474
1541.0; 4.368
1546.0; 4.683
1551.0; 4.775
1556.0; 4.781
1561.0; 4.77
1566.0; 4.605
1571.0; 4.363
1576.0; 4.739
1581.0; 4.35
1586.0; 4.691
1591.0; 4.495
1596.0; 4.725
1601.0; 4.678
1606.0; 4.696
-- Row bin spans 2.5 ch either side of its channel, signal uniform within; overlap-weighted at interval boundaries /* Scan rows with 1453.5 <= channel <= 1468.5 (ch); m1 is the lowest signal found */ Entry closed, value 4.622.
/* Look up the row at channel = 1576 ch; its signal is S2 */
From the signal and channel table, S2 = 4.739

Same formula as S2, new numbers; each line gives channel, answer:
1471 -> 4.772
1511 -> 5.376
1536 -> 4.474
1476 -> 4.845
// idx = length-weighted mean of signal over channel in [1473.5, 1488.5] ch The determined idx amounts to 4.94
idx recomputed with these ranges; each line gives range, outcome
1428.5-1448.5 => 4.55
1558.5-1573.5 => 4.58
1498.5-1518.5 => 5.36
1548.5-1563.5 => 4.78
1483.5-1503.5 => 5.49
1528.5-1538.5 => 4.5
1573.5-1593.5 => 4.57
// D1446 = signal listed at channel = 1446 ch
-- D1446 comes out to 4.703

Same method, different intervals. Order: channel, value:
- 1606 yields 4.696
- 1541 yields 4.368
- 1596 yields 4.725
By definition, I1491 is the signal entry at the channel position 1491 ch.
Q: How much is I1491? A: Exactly 5.391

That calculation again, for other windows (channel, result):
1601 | 4.678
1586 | 4.691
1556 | 4.781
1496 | 5.846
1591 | 4.495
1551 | 4.775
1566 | 4.605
